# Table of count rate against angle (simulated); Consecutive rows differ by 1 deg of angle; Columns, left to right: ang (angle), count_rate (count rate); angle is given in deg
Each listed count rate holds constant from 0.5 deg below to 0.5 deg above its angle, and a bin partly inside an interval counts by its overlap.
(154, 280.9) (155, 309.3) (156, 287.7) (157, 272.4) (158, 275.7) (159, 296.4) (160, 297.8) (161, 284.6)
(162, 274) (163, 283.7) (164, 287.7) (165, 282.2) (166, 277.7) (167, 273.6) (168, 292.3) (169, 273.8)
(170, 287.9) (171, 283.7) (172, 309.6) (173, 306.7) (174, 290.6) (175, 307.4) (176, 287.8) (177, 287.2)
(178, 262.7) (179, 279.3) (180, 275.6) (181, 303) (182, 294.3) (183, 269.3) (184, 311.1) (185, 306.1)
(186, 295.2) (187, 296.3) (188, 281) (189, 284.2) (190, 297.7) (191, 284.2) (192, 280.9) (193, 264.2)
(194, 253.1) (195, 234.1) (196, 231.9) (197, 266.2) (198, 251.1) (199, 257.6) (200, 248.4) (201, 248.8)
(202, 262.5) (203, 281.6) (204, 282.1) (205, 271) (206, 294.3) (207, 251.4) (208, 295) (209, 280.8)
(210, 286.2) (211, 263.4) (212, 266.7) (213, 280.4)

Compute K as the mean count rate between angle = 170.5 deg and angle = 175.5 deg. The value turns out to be 300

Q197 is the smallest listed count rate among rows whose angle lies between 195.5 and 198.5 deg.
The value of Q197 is 231.9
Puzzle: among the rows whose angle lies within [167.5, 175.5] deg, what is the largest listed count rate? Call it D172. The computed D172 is 309.6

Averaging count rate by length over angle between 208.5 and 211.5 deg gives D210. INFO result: 277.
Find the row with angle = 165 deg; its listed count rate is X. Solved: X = 282.2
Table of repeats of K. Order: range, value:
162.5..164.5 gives 286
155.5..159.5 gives 283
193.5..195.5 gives 244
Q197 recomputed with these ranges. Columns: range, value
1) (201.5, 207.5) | 251.4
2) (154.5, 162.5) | 272.4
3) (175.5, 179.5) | 262.7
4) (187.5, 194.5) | 253.1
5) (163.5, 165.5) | 282.2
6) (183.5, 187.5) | 295.2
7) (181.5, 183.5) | 269.3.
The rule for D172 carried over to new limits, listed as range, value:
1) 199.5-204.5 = 282.1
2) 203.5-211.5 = 295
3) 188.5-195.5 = 297.7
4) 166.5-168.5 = 292.3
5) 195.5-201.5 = 266.2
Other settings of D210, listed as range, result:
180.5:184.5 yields 294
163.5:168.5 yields 283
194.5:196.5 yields 233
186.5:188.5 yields 289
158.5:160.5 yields 297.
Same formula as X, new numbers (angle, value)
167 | 273.6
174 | 290.6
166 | 277.7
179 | 279.3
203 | 281.6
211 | 263.4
